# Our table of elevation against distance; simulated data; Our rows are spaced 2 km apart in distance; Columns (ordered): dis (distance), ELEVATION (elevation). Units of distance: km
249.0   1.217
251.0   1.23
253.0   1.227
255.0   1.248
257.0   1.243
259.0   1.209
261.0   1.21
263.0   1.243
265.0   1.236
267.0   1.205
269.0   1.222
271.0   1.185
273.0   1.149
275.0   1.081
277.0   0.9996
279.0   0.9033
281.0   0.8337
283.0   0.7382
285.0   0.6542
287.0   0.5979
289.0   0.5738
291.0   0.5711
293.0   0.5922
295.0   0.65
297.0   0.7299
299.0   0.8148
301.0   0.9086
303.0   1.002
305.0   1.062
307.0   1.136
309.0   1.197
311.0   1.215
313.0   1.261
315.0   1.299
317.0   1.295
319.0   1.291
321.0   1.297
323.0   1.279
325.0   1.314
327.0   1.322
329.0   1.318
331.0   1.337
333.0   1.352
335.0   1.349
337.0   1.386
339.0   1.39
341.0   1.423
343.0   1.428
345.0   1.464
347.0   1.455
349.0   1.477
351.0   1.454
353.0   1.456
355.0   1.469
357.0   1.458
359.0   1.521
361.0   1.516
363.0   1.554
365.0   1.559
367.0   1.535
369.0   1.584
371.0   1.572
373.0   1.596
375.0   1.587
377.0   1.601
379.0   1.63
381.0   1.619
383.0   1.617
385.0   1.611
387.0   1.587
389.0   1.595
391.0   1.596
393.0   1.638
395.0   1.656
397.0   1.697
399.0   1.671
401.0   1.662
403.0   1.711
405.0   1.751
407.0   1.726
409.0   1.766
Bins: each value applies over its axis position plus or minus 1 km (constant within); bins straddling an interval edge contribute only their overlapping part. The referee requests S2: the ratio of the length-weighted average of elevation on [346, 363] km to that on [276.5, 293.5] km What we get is 2.07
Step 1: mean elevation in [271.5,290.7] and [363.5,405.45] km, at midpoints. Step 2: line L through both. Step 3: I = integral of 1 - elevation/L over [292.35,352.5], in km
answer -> -3.3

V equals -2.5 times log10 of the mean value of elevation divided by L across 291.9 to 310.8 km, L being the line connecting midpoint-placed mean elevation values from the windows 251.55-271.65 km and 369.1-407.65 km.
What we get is 0.43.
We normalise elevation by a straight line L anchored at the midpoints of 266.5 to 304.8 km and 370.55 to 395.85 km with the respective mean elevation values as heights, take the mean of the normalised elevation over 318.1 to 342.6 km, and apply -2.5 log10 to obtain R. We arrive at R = -0.12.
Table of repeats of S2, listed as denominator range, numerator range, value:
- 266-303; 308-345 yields 1.54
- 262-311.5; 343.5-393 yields 1.65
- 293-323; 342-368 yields 1.39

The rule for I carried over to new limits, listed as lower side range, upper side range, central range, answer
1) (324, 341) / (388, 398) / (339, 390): -1.03 km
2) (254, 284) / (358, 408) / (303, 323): 1.37 km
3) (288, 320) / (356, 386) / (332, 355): -1.70 km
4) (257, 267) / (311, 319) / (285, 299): 6.91 km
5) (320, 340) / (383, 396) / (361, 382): -0.70 km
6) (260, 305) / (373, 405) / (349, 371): -1.11 km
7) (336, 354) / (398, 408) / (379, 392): 0.14 km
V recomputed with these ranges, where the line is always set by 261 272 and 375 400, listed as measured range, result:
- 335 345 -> 0.044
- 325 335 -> 0.078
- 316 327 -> 0.085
